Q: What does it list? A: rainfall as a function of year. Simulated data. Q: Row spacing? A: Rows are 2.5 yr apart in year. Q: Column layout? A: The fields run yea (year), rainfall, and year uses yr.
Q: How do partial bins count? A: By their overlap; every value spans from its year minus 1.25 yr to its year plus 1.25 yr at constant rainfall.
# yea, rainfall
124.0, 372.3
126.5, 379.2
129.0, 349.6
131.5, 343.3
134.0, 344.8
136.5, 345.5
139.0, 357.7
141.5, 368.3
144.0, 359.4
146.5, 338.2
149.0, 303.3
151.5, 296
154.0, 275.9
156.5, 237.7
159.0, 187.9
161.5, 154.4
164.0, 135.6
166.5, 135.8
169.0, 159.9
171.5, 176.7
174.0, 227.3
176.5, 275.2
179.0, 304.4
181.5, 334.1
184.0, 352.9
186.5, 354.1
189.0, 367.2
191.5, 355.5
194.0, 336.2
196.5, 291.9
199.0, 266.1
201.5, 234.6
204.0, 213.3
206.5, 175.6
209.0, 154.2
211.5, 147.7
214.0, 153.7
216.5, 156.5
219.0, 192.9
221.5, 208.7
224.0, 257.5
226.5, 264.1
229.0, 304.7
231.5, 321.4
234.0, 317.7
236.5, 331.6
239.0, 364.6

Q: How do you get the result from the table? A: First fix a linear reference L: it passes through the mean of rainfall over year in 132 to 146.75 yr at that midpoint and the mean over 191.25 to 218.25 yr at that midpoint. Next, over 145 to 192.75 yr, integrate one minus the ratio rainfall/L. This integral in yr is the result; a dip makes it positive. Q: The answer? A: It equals 4.1 yr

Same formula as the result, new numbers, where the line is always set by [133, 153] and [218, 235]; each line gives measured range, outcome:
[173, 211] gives 2.2 yr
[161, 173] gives 6.2 yr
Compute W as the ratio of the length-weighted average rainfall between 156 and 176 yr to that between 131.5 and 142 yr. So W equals 0.51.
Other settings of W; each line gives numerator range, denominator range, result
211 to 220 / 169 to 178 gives 0.74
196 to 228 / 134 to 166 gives 0.74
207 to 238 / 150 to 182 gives 1.06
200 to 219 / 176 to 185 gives 0.56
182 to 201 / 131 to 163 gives 1.10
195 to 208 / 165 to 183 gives 1.03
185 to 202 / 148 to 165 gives 1.40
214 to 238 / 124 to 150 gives 0.73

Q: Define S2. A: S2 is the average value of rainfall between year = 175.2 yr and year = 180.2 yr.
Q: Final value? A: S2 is 289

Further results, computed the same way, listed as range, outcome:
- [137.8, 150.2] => 346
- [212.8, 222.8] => 178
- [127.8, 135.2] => 346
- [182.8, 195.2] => 353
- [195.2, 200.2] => 280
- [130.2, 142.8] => 352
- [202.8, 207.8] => 194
